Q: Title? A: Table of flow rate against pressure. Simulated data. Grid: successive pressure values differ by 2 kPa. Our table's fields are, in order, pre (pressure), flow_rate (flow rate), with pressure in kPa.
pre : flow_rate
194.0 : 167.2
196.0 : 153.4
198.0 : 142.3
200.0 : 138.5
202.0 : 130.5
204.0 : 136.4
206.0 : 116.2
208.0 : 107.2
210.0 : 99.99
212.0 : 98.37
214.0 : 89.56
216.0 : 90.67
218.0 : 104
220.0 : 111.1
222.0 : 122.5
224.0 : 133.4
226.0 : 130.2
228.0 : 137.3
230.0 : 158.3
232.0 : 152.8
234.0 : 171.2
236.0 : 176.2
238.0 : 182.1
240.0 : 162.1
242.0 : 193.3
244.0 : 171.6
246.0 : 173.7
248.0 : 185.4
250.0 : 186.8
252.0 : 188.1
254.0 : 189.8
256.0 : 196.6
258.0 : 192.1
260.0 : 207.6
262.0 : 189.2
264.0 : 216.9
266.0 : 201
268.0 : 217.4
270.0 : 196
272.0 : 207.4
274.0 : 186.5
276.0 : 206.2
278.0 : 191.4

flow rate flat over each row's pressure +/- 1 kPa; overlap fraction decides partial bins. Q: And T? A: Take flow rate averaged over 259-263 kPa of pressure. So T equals 198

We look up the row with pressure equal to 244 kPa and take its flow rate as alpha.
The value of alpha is 171.6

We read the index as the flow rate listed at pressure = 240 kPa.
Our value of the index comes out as 162.1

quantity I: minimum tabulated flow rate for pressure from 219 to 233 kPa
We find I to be 111.1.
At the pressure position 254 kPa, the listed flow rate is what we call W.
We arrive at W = 189.8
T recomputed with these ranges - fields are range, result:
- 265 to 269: 209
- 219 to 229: 127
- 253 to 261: 197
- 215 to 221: 102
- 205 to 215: 102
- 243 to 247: 173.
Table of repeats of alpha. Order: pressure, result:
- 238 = 182.1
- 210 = 99.99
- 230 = 158.3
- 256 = 196.6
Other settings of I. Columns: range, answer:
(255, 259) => 192.1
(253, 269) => 189.2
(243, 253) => 171.6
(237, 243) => 162.1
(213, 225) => 89.56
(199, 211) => 99.99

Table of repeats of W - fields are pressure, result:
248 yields 185.4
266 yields 201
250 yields 186.8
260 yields 207.6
